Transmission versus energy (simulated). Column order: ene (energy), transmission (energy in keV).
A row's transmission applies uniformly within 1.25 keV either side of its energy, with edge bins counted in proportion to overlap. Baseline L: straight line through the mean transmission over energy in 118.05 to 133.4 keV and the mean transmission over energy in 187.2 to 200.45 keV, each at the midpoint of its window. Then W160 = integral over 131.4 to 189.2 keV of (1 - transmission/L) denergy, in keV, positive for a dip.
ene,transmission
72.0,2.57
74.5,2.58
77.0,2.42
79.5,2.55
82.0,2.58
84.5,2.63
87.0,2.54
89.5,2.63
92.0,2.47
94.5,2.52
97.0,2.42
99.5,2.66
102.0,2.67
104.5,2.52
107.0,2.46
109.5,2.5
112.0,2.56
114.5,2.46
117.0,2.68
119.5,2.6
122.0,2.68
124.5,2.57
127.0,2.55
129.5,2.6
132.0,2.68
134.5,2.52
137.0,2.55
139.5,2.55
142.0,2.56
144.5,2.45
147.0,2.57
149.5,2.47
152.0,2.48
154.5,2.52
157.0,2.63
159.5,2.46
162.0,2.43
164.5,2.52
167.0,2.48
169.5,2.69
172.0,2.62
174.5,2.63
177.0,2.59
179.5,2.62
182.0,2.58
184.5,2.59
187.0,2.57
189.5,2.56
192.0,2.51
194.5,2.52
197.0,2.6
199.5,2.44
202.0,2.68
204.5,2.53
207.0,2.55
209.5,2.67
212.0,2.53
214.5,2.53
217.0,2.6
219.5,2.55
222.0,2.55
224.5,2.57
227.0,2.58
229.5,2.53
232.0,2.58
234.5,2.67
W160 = 0.40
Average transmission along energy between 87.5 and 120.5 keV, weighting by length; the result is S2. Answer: 2.55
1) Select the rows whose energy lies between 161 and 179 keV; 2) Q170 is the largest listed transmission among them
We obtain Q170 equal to 2.69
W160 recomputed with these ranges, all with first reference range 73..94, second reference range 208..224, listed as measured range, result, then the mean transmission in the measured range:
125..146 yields 0.0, 2.56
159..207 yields 0.1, 2.56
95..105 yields -0.1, 2.57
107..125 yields -0.1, 2.57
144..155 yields 0.3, 2.5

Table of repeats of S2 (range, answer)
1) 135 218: 2.55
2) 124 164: 2.54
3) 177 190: 2.59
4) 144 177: 2.54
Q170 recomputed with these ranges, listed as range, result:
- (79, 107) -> 2.67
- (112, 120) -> 2.68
